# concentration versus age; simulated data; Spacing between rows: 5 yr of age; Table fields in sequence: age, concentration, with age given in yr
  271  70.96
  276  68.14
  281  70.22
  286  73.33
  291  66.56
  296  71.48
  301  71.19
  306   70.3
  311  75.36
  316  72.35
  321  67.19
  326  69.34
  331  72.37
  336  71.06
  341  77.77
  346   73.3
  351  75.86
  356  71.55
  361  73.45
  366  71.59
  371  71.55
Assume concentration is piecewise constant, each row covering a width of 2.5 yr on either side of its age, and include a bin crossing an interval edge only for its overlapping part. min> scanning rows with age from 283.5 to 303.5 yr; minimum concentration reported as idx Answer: 66.56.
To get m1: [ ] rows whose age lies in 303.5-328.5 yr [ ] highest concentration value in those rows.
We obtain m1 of 75.36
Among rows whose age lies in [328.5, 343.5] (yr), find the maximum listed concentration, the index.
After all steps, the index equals 77.77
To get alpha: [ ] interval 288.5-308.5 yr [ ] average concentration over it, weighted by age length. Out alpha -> 69.9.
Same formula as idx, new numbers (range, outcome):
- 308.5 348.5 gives 67.19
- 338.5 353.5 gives 73.3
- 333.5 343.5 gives 71.06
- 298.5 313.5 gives 70.3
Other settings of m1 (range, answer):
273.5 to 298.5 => 73.33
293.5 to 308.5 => 71.48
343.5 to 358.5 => 75.86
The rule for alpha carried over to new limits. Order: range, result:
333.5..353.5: 74.5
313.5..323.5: 69.8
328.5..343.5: 73.7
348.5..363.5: 73.6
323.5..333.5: 70.9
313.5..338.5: 70.5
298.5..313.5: 72.3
